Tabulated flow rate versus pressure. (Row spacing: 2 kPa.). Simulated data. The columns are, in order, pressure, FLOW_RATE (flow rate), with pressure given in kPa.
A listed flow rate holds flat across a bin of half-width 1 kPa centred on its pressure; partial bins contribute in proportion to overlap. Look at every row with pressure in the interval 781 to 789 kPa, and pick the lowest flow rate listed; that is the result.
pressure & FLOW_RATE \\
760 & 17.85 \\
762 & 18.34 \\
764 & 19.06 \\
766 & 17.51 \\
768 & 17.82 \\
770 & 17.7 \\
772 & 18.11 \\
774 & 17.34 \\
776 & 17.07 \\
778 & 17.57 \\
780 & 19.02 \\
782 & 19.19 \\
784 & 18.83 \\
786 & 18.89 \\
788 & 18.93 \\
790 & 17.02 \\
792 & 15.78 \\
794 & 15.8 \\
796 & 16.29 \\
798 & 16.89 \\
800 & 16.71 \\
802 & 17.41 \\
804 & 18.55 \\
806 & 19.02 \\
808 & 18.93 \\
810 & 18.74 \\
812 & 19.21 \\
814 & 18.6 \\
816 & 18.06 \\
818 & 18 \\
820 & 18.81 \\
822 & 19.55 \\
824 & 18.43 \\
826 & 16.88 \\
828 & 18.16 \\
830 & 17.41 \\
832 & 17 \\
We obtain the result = 18.83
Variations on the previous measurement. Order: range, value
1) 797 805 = 16.71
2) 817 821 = 18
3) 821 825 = 18.43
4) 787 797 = 15.78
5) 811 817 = 18.06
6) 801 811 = 17.41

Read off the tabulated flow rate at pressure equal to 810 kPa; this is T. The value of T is 18.74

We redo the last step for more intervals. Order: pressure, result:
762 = 18.34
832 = 17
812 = 19.21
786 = 18.89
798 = 16.89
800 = 16.71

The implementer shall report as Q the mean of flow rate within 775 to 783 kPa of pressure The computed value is 18.2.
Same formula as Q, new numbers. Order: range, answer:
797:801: 16.8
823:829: 17.8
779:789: 19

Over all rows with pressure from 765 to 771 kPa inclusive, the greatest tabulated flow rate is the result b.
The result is 17.82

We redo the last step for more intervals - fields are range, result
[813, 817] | 18.6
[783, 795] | 18.93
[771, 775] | 18.11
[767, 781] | 19.02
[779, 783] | 19.19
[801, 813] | 19.21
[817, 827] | 19.55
